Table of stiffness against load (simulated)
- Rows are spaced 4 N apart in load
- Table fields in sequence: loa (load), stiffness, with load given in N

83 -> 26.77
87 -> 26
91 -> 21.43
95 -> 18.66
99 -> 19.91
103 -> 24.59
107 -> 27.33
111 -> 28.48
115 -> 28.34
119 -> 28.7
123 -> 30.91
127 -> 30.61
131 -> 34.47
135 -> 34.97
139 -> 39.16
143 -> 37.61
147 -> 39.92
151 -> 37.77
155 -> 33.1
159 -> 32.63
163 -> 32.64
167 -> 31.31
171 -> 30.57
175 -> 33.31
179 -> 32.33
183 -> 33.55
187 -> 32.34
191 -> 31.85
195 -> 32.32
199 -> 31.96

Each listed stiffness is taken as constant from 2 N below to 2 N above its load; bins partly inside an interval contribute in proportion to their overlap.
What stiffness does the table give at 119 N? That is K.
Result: 28.7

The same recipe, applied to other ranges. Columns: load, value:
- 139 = 39.16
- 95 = 18.66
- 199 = 31.96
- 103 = 24.59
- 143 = 37.61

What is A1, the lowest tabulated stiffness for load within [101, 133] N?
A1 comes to 24.59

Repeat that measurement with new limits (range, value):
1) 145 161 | 32.63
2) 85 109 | 18.66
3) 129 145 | 34.47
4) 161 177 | 30.57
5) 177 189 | 32.33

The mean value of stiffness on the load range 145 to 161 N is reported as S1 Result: 35.9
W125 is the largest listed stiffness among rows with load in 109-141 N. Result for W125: 39.16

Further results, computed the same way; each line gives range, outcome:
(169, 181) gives 33.31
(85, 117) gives 28.48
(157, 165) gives 32.64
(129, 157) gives 39.92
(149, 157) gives 37.77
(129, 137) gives 34.97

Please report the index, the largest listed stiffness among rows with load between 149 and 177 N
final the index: 37.77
